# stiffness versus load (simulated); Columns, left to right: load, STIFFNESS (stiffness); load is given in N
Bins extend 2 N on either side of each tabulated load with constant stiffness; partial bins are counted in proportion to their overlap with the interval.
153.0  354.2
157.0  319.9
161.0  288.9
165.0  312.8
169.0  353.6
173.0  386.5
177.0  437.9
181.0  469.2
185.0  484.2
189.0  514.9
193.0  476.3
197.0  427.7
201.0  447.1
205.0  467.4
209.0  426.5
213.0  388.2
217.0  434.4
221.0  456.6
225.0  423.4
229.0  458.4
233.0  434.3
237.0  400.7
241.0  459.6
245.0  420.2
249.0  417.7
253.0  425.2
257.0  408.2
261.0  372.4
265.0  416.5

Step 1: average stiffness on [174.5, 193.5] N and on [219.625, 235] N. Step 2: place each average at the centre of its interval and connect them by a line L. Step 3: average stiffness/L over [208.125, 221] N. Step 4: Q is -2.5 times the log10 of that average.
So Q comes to 0.07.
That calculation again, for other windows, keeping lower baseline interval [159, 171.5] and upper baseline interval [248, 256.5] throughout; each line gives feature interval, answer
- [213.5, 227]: -0.132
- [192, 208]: -0.245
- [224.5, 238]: -0.095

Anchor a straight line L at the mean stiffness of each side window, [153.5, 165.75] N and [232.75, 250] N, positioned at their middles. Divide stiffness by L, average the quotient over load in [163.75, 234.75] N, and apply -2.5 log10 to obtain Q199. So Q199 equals -0.19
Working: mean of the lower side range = 312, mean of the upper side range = 426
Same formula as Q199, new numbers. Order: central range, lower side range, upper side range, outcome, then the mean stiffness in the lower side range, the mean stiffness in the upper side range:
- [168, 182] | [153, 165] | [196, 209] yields -0.14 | 314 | 446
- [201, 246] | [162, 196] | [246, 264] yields -0.05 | 425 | 407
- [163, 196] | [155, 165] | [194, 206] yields -0.14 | 306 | 448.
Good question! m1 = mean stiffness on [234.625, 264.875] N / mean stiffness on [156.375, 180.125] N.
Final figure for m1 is 1.2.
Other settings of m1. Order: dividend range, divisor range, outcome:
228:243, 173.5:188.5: 0.95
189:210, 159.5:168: 1.48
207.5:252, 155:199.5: 1.05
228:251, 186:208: 0.92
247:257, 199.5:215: 0.97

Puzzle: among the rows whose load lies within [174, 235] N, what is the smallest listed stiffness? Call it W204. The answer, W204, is 388.2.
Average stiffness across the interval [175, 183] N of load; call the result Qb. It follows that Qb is 454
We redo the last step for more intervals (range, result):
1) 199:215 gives 432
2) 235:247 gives 427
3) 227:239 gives 431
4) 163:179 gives 373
